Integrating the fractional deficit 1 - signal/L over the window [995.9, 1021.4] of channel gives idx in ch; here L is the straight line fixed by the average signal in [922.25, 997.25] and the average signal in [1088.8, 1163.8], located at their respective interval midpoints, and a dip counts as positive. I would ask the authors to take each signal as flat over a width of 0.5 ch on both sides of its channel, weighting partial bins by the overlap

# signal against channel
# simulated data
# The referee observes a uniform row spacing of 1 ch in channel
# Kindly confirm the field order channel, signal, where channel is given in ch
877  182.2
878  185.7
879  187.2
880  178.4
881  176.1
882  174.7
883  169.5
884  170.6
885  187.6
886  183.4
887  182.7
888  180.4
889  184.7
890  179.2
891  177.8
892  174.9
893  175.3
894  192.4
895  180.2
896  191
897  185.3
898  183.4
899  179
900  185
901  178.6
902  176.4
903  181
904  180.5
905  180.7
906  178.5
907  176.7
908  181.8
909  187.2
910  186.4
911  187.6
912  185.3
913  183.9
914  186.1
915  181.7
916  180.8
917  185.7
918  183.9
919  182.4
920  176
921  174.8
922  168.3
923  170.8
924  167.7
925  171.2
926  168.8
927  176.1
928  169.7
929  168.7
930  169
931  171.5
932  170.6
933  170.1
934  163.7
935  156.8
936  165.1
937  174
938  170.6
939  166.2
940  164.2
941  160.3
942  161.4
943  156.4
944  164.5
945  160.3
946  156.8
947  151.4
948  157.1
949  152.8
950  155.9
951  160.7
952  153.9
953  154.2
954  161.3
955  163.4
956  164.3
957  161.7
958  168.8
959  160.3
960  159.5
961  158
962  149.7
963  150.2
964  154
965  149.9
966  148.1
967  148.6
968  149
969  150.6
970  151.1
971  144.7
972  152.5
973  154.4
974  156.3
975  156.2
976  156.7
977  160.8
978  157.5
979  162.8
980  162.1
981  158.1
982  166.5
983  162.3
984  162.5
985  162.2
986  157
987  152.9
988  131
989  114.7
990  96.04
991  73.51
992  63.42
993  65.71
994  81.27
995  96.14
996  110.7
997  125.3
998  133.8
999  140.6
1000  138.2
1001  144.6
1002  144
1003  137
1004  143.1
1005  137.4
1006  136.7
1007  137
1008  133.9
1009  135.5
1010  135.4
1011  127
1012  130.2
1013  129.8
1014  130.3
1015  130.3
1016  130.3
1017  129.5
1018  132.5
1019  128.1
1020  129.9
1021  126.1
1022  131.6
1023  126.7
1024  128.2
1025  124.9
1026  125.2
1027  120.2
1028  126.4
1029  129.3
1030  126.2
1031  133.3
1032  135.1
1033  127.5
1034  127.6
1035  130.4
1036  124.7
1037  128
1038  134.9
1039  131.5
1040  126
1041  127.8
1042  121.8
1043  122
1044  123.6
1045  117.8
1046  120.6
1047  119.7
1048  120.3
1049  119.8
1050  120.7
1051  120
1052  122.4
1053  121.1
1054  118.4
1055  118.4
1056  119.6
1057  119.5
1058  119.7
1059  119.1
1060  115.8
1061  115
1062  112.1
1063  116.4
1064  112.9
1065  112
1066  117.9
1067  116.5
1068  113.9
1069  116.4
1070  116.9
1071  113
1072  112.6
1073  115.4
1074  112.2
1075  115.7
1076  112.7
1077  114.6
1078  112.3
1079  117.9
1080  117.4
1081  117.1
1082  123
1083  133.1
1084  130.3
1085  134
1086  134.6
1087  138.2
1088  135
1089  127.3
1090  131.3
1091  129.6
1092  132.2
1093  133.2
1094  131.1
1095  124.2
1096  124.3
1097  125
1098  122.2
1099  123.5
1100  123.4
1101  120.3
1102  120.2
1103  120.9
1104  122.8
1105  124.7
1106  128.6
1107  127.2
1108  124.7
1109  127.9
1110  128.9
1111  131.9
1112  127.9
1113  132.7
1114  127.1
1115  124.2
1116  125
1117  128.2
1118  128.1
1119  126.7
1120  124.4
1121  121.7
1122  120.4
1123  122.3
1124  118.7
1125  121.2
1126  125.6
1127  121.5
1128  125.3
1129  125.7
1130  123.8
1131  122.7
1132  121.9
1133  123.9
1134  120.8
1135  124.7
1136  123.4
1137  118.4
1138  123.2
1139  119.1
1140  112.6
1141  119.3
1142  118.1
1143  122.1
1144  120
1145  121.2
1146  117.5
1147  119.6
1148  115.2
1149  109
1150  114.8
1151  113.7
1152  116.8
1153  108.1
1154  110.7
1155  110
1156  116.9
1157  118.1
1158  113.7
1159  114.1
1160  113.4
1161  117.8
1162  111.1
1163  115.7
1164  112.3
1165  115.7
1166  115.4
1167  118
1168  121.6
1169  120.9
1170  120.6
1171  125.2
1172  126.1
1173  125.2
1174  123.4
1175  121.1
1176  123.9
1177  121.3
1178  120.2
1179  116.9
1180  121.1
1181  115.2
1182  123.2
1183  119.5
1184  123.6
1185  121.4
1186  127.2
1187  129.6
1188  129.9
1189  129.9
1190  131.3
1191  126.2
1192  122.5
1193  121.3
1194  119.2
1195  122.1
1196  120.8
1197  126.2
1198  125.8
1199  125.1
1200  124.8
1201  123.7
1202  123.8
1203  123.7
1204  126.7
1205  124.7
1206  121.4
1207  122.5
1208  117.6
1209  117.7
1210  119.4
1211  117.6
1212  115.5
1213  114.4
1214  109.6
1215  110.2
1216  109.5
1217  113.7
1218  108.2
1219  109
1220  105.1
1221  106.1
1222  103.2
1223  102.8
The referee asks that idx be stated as 1.72 ch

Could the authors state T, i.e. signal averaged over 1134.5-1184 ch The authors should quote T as 118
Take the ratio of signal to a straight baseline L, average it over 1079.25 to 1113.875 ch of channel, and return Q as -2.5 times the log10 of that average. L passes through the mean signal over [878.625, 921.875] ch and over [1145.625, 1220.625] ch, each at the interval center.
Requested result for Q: 0.09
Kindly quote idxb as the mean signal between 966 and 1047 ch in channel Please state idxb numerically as 133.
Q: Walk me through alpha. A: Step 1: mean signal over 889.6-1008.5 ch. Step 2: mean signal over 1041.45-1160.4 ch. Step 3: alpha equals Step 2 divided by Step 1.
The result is 0.76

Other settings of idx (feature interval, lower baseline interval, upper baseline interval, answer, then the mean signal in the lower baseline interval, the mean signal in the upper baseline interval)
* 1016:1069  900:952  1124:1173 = 7.61 ch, 172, 119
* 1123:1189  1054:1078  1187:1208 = 1.13 ch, 116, 125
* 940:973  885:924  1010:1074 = 0.66 ch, 181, 123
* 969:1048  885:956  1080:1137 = 9.93 ch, 173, 126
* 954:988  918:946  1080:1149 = 0.52 ch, 168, 125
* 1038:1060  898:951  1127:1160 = 3.11 ch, 172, 118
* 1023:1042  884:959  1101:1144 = 2.32 ch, 173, 124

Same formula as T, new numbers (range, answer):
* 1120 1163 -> 119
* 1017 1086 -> 122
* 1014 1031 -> 128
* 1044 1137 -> 122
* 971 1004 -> 136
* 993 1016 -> 129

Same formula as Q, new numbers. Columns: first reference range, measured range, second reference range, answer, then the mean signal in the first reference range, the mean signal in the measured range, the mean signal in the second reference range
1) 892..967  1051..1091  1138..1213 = 0.18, 170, 120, 120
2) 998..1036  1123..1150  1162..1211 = 0.04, 132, 120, 122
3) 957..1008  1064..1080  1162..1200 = 0.16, 141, 115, 122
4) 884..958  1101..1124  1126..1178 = 0.02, 173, 125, 119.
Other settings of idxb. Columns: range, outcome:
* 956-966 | 157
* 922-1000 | 151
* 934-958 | 161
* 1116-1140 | 123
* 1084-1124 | 127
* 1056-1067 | 116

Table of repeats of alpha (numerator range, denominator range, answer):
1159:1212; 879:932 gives 0.68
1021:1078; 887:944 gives 0.69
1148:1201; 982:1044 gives 0.94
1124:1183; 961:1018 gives 0.86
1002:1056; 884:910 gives 0.70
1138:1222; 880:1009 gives 0.74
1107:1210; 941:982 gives 0.78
